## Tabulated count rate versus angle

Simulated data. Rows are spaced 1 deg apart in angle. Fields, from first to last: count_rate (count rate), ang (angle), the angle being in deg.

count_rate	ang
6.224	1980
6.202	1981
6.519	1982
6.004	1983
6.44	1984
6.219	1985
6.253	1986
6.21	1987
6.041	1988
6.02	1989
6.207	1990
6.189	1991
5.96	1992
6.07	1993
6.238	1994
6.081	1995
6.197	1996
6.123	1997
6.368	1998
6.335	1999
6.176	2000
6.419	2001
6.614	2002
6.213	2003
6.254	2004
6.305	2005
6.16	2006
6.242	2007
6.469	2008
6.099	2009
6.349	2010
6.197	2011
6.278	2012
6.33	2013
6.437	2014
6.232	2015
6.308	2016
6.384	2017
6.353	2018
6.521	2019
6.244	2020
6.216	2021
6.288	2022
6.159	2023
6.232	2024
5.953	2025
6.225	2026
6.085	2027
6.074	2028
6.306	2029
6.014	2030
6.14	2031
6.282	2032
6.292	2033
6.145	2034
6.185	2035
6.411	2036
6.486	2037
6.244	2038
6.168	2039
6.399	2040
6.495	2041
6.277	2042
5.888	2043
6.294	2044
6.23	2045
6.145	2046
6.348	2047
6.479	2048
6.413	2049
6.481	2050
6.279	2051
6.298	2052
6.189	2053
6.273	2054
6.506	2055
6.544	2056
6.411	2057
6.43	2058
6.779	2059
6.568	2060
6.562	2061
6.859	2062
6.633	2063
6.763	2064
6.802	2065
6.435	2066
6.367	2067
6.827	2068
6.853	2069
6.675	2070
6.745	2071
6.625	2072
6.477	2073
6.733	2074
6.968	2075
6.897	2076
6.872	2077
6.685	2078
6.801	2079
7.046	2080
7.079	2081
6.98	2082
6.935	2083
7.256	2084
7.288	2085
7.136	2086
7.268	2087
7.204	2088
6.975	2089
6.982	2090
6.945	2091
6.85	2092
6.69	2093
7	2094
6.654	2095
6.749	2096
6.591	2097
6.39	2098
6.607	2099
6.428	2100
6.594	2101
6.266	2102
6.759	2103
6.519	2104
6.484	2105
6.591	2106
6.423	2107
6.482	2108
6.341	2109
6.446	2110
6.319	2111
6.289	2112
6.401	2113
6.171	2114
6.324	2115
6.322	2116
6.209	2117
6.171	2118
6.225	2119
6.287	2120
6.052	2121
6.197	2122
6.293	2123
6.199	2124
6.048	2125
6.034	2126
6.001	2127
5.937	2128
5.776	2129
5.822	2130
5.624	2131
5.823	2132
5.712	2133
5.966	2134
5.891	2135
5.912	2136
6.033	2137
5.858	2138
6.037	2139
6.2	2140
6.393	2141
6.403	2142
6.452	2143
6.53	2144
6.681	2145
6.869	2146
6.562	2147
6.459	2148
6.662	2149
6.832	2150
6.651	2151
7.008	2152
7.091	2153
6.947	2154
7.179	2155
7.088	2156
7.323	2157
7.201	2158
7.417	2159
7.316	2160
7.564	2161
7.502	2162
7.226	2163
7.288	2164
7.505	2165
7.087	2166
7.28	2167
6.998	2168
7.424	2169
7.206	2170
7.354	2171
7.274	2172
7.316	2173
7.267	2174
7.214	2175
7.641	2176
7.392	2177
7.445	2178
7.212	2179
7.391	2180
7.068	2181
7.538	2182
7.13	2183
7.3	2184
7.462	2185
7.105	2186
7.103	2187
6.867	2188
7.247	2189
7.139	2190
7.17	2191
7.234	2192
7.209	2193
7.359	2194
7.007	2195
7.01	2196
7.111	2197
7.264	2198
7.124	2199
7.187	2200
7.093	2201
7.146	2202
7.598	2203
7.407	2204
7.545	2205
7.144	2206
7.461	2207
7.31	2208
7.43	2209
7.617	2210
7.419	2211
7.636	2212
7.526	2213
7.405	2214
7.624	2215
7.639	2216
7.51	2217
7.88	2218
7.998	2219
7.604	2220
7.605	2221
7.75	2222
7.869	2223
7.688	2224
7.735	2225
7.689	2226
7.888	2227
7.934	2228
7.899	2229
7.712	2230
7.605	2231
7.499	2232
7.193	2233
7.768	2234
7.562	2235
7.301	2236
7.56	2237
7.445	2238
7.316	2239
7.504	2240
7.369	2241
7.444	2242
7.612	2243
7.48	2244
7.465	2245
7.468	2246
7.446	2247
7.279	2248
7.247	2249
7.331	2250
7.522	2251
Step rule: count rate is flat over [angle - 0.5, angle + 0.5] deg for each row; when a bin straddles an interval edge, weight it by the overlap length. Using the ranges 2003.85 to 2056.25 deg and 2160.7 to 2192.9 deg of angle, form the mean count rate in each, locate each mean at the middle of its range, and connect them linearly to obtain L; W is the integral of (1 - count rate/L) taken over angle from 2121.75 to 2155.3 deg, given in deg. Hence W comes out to 3.5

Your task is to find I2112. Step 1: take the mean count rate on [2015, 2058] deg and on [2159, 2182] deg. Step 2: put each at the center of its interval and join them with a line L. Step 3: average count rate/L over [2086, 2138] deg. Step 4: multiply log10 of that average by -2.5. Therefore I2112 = 0.08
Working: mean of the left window 6.28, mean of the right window 7.32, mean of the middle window 6.36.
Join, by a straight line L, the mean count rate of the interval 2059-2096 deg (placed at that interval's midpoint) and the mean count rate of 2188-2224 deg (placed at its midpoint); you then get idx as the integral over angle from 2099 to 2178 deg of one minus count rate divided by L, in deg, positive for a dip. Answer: 5.6 deg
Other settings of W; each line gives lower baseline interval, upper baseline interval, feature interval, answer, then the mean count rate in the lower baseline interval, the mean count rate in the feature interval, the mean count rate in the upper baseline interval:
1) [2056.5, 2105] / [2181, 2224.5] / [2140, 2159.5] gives 0.8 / 6.77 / 6.81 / 7.38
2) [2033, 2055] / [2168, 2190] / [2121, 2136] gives 2.1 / 6.3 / 5.95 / 7.27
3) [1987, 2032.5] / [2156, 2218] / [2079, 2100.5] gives -0.6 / 6.23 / 6.9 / 7.31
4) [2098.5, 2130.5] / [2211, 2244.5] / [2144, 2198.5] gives -1.7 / 6.28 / 7.16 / 7.61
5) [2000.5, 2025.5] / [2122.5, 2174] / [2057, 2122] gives -1.6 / 6.29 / 6.65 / 6.66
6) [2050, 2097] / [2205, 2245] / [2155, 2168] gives -0.1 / 6.75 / 7.3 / 7.58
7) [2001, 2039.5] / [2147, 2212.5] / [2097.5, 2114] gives 0.8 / 6.26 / 6.45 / 7.23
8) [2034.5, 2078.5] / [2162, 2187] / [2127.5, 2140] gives 2.0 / 6.5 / 5.88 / 7.3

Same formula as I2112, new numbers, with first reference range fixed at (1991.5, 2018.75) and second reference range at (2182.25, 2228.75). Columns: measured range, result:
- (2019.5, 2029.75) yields 0.04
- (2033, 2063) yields 0.02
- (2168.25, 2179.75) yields -0.01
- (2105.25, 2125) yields 0.10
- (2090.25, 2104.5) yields 0.02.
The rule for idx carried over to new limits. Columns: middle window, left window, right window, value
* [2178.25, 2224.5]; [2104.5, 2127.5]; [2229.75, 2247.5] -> -1.7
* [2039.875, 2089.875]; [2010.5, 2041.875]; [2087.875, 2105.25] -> -1.2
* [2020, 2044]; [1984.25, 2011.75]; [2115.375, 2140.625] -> -0.2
